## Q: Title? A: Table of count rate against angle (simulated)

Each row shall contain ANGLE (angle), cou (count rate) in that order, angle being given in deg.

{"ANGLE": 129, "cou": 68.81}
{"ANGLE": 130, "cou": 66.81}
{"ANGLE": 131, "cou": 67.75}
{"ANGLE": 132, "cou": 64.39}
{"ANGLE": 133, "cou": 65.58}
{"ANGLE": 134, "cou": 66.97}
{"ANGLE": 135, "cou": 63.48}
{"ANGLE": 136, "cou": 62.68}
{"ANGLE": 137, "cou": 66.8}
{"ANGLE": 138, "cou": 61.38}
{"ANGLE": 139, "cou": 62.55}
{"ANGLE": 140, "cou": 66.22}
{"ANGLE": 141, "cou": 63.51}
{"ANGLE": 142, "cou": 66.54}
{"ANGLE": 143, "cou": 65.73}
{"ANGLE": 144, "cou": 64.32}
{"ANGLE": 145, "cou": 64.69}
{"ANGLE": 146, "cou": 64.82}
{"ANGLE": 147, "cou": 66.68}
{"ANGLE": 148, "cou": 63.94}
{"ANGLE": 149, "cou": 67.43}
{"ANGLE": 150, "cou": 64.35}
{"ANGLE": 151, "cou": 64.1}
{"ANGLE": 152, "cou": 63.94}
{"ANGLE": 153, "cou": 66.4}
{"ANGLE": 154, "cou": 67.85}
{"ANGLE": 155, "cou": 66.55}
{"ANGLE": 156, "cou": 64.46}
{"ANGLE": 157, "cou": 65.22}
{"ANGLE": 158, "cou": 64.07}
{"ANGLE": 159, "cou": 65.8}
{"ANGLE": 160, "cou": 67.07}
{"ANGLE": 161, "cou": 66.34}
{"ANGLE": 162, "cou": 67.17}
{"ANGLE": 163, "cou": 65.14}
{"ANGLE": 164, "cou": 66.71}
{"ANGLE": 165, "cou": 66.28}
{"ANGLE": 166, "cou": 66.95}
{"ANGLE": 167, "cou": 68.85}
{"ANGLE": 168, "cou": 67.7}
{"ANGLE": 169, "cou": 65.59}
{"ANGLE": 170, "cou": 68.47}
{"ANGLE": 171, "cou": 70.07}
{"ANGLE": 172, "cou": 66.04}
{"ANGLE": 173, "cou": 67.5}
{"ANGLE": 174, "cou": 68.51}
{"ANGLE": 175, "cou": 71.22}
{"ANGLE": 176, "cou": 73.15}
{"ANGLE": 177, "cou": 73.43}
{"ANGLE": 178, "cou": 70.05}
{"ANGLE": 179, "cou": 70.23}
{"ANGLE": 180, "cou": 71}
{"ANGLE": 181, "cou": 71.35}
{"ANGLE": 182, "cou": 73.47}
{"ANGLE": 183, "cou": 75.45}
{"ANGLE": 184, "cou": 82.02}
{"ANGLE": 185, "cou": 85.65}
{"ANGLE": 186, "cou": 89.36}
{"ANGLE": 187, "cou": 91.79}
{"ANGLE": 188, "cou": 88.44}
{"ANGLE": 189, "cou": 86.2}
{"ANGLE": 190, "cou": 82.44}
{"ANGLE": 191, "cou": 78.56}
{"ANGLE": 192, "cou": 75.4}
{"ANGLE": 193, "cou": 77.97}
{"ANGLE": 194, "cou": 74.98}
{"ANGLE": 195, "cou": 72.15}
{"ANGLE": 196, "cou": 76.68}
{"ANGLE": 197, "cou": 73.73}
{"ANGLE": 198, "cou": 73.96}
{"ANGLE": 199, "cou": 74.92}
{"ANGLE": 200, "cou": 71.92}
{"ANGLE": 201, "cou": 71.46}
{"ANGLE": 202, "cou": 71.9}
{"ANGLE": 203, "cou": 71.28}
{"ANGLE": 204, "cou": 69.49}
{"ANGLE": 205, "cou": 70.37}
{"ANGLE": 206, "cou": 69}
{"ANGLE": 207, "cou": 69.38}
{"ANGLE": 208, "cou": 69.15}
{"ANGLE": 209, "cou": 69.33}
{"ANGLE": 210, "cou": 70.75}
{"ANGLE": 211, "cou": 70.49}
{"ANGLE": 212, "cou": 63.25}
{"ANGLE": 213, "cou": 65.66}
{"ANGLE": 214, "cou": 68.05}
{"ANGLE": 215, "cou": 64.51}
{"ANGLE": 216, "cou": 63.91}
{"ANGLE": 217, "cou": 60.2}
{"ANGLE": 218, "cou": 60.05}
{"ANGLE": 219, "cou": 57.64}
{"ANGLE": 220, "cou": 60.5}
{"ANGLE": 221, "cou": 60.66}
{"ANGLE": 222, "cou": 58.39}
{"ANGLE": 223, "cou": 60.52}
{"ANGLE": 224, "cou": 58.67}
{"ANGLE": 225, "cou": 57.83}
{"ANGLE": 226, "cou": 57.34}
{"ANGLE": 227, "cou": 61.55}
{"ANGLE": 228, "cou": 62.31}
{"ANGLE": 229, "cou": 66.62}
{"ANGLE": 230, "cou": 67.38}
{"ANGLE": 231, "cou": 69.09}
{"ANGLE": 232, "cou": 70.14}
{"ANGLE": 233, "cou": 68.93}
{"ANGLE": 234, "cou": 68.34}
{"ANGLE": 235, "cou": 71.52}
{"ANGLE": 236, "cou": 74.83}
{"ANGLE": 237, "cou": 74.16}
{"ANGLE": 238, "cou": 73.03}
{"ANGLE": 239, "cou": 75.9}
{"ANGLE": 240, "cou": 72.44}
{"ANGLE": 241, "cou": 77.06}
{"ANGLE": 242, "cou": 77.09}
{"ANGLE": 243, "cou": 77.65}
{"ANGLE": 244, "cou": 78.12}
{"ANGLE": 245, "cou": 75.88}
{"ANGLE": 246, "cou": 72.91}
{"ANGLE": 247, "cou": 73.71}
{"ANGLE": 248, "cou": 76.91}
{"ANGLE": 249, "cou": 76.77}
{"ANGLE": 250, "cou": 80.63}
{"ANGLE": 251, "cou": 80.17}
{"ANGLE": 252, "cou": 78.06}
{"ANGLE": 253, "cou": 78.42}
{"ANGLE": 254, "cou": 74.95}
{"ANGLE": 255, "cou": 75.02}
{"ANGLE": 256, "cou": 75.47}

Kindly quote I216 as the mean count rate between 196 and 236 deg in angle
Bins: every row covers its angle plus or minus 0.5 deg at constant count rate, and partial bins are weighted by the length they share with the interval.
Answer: 66.6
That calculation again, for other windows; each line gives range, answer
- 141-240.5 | 69.2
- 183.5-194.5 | 83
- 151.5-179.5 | 67.5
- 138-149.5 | 65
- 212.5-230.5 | 61.8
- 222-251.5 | 70.7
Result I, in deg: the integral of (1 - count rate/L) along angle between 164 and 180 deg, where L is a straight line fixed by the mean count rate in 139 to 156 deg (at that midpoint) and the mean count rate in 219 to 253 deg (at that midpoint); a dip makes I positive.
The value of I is -0.5 deg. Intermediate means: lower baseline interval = 65.3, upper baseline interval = 70.1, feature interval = 68.9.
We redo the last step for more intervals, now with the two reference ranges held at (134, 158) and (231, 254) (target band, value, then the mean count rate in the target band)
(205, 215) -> 0.5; 68.2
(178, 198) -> -2.6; 78.4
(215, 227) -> 2.1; 59.9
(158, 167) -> 0.0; 66.4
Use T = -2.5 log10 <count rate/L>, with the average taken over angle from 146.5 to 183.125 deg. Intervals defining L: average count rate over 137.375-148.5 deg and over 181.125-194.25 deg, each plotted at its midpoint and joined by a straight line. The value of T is 0.08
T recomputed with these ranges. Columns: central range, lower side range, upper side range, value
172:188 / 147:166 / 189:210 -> -0.085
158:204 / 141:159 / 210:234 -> -0.135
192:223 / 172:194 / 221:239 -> 0.047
